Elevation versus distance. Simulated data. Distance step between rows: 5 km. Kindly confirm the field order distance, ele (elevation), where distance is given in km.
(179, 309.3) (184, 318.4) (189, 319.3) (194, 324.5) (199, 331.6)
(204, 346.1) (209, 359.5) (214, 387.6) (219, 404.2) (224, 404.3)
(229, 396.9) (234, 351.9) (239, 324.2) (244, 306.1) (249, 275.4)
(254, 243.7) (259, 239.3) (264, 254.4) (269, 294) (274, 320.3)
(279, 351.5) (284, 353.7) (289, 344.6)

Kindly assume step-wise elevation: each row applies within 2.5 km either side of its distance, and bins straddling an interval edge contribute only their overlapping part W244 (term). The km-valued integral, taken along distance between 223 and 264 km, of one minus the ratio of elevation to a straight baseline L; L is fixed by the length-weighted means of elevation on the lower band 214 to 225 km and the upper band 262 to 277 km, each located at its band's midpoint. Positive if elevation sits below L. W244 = 4.8 km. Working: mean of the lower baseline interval 400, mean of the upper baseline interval 293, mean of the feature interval 311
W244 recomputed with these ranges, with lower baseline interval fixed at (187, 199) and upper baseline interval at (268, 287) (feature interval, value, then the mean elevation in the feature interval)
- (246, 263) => 3.9 km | 255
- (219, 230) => -2.5 km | 402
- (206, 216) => -1.4 km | 371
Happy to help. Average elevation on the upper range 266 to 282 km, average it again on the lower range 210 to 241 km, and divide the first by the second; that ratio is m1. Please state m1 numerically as 0.85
